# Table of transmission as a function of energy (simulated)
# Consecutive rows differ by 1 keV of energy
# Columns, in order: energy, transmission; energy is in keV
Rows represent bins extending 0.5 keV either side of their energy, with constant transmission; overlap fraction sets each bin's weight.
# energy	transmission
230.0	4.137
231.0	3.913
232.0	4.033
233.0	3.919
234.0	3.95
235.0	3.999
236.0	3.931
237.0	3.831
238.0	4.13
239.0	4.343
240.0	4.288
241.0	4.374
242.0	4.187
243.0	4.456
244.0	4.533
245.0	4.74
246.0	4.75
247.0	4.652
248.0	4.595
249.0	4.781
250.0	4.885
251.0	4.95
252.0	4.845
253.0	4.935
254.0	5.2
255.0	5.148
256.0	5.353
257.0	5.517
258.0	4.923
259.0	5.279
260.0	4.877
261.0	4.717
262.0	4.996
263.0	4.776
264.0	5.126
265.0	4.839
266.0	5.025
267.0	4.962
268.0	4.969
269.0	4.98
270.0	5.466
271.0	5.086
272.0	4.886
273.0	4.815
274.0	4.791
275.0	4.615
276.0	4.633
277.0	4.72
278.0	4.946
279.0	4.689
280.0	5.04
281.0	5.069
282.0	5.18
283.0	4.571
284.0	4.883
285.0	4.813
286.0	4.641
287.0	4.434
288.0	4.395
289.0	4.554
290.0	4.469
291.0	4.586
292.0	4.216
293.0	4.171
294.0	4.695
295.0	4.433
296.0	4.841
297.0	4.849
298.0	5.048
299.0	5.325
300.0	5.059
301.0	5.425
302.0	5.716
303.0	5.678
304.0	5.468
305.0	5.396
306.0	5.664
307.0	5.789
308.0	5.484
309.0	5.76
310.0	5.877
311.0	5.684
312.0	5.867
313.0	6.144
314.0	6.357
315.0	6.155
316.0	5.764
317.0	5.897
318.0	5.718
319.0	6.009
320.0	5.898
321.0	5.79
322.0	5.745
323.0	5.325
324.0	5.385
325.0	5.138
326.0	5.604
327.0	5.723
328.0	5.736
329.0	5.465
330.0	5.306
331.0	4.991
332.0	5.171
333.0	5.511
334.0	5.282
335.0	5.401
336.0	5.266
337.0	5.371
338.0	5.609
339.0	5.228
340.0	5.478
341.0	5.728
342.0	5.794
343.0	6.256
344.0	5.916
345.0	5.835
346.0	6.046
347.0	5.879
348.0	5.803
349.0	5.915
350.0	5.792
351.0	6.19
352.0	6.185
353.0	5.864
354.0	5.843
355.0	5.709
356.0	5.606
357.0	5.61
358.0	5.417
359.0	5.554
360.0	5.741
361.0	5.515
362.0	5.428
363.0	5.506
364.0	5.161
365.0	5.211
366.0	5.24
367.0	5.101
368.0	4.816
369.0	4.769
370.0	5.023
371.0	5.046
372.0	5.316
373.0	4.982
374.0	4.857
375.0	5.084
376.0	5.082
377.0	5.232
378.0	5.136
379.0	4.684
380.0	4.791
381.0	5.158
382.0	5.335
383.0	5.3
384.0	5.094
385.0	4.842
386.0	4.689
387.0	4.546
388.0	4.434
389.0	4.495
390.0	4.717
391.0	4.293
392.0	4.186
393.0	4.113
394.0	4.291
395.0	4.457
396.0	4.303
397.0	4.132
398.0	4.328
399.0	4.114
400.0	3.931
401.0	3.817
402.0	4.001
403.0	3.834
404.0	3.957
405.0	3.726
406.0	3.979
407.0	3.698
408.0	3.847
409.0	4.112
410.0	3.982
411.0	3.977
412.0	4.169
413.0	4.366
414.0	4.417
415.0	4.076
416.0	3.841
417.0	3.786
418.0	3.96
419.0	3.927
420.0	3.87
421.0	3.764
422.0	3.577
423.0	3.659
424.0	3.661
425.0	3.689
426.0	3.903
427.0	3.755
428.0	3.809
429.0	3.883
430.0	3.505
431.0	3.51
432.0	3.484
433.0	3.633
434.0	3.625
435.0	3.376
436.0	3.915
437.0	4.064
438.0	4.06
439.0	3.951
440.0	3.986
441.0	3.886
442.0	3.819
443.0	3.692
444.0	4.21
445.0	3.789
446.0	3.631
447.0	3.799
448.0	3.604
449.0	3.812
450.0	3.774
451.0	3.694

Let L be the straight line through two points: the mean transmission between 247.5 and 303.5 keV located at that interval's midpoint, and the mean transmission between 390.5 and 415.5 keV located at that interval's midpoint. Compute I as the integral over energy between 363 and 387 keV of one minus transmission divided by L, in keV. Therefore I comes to -4.4 keV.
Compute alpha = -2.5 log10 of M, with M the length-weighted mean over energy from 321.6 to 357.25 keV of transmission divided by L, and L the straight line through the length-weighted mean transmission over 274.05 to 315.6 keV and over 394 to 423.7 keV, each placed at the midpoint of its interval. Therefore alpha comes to -0.20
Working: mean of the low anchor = 5.1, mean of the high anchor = 3.99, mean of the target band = 5.63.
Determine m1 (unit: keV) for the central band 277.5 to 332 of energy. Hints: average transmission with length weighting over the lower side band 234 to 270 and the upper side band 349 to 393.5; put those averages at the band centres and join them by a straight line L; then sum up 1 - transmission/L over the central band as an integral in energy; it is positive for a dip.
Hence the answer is -3.8 keV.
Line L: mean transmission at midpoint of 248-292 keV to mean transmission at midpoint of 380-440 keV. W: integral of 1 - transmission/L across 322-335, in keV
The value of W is -2.4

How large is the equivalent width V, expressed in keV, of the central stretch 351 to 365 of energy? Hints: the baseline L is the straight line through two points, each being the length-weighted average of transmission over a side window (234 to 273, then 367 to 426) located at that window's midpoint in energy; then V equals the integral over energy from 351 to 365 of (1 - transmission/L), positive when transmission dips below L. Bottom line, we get -3.6 keV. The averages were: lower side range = 4.76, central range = 5.63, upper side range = 4.37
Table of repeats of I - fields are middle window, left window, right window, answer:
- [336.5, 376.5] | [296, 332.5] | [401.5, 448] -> -4.8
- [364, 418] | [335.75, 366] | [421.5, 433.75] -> 1.5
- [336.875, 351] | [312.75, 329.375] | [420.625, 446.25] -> -1.2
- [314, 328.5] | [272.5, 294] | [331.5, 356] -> -1.1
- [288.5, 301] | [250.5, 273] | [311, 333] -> 1.6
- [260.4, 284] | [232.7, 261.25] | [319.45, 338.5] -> -0.1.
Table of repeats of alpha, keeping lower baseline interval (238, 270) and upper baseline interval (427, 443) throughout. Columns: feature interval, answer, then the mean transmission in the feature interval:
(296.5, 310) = -0.20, 5.45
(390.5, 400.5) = -0.06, 4.21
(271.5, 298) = -0.01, 4.7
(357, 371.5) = -0.25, 5.26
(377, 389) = -0.20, 4.91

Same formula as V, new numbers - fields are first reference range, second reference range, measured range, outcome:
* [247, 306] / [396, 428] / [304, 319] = -3.7 keV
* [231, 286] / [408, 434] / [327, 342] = -3.8 keV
